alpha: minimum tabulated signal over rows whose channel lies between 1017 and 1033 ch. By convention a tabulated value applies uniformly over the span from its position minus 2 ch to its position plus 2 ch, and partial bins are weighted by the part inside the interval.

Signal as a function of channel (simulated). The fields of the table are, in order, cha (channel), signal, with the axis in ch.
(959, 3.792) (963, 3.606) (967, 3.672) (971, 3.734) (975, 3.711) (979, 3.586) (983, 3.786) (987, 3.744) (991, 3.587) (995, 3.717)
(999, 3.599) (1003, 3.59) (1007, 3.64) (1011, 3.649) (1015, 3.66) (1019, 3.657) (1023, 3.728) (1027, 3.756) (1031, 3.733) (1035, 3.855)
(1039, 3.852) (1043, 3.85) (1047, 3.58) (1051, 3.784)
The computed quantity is 3.657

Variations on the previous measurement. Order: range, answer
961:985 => 3.586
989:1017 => 3.587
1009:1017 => 3.649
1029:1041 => 3.733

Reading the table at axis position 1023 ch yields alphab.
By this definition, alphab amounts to 3.728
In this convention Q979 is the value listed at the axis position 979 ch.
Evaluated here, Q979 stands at 3.586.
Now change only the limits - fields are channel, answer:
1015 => 3.66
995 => 3.717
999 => 3.599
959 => 3.792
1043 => 3.85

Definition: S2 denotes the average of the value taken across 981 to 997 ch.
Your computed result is 3.71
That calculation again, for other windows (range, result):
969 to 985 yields 3.7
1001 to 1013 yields 3.63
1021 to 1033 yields 3.74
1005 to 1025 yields 3.67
